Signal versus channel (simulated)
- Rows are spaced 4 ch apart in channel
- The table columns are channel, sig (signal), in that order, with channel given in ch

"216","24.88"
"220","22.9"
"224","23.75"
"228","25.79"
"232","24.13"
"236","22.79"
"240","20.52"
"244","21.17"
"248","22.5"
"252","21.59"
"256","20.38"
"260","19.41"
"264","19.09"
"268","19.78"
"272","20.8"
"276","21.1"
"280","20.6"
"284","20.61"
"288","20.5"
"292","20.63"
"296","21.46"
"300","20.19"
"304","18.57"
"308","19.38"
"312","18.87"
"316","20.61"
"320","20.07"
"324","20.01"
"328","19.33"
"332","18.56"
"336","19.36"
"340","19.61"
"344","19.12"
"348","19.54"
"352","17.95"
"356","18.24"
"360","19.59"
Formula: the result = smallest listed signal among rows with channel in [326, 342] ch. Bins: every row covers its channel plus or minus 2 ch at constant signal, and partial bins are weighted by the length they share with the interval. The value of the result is 18.56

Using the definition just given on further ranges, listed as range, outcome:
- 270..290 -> 20.5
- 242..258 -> 20.38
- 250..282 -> 19.09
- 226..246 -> 20.52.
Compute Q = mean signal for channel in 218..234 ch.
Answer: 24.1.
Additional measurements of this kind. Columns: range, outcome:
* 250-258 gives 21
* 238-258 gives 21.2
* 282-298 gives 20.8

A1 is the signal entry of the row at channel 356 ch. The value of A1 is 18.24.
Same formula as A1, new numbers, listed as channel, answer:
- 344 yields 19.12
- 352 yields 17.95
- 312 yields 18.87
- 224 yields 23.75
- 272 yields 20.8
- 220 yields 22.9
